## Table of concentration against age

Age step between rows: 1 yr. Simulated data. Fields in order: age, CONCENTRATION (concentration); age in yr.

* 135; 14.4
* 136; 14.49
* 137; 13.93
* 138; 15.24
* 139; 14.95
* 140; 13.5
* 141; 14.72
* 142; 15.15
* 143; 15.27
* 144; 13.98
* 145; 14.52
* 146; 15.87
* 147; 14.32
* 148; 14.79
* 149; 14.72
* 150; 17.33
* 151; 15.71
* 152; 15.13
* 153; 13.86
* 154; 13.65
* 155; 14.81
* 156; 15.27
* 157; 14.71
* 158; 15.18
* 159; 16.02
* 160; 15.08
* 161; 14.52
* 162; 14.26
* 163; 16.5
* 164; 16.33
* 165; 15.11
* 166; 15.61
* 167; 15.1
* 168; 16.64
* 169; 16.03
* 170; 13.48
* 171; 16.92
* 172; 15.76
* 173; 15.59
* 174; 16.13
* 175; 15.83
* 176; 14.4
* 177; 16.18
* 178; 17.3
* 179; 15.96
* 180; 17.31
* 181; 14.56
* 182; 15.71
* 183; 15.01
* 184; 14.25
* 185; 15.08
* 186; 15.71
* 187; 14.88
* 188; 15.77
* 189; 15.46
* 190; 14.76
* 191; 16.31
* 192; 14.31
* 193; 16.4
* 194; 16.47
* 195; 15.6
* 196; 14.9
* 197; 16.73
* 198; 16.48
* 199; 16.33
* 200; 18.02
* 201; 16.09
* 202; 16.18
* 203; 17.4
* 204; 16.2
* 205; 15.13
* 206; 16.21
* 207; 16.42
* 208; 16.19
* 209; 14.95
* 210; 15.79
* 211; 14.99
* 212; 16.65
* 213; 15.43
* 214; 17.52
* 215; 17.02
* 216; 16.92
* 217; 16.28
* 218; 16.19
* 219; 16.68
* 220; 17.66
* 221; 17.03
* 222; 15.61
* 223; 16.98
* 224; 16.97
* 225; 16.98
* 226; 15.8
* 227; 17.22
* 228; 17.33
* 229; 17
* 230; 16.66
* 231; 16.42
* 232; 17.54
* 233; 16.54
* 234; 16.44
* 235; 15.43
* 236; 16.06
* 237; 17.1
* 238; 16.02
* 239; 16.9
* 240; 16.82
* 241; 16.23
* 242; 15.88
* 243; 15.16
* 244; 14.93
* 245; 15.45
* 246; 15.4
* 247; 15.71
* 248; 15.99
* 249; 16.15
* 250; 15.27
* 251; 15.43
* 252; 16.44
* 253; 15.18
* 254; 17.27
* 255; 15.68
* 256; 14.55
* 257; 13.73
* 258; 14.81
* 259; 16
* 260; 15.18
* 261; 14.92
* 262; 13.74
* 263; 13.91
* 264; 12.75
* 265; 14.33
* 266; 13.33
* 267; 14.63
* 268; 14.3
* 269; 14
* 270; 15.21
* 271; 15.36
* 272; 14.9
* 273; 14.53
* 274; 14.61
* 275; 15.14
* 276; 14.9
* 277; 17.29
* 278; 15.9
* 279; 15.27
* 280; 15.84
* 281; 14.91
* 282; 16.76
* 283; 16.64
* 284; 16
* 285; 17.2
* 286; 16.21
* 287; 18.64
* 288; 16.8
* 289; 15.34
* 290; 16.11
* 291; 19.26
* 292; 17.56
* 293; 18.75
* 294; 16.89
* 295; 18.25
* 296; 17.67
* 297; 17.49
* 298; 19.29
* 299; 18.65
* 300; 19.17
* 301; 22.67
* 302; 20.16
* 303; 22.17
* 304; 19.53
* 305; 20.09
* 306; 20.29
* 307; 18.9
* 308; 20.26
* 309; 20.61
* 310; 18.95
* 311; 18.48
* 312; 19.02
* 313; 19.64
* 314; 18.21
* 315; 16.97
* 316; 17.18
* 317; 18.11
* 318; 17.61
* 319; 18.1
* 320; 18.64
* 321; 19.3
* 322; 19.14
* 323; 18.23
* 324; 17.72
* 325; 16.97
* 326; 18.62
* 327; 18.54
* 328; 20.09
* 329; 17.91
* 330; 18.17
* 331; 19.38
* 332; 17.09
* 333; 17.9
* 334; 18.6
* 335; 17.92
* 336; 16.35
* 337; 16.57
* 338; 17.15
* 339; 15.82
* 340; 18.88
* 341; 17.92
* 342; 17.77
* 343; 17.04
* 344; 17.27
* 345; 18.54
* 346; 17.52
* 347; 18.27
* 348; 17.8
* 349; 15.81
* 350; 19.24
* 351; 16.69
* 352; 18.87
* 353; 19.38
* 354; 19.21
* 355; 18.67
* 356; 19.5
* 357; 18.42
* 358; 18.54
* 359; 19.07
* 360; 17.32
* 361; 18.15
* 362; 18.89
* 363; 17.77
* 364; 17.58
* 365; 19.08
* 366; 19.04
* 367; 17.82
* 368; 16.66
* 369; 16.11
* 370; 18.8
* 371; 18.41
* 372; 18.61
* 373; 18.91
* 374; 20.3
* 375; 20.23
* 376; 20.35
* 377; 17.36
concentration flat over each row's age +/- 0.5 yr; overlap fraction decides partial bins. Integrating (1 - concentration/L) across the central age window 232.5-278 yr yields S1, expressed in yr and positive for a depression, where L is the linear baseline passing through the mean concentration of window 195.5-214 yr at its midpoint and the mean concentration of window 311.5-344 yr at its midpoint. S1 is 4.2 yr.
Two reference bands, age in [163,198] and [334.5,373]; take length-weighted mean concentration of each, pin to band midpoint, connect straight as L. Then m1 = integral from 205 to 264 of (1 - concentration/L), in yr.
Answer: 1.29 yr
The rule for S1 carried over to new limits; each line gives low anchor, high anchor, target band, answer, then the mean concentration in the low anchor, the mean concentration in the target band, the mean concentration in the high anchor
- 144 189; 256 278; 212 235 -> -2.66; 15.4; 16.7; 14.7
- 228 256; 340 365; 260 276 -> 2.10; 16.1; 14.4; 18.2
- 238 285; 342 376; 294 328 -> -4.22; 15.3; 18.9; 18.3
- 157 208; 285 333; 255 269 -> 2.52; 15.7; 14.4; 18.5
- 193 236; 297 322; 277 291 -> 1.55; 16.4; 16.4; 19.2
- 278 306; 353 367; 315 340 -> 0.39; 17.9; 18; 18.6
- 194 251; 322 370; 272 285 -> 1.06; 16.3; 15.7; 18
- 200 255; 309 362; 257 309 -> 1.66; 16.3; 16.7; 18.2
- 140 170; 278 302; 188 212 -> -0.11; 15.1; 16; 17.5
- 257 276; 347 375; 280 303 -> -3.32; 14.5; 17.8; 18.4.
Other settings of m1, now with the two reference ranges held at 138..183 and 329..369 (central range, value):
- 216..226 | -0.3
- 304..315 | -1.2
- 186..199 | 0.1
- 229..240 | -0.1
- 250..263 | 1.1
